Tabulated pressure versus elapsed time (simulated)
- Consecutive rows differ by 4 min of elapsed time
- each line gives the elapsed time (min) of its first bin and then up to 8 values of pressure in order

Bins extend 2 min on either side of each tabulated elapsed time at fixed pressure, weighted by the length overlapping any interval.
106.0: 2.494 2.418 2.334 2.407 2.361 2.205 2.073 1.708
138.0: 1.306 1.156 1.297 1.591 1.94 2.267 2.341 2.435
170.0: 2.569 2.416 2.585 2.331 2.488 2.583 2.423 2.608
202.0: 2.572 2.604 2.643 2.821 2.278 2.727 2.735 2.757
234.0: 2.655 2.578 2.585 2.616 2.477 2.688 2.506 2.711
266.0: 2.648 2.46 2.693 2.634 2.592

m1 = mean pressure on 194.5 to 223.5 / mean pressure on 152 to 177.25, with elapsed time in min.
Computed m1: 1.11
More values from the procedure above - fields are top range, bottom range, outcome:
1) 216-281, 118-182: 1.28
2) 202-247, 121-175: 1.34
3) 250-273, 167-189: 1.05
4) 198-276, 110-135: 1.18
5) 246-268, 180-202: 1.05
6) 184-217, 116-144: 1.37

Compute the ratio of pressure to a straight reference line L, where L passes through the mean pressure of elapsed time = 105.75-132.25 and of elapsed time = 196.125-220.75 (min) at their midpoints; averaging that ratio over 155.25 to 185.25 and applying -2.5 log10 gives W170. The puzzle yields 0.03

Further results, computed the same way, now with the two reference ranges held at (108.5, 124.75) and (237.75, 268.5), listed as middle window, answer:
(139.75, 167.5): 0.301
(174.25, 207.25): -0.009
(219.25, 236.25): -0.058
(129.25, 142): 0.459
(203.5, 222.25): -0.030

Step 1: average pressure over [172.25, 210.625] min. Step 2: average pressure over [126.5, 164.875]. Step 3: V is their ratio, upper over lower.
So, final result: 1.4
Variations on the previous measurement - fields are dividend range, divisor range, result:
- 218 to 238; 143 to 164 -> 1.44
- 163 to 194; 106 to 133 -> 1.08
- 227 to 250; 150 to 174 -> 1.16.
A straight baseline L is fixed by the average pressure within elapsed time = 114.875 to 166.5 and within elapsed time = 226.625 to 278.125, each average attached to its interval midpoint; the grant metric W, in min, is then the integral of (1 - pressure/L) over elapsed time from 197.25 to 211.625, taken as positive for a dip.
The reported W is -1.8 min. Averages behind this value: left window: 1.92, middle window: 2.61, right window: 2.62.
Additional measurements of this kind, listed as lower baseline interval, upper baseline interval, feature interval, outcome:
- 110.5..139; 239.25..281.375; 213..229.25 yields -1.2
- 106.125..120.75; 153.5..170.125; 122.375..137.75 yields 2.7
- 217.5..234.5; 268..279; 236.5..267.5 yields 0.3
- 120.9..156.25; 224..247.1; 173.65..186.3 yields -2.0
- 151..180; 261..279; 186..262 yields -3.2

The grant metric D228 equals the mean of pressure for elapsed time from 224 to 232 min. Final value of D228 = 2.75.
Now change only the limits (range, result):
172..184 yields 2.44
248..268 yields 2.61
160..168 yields 2.39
